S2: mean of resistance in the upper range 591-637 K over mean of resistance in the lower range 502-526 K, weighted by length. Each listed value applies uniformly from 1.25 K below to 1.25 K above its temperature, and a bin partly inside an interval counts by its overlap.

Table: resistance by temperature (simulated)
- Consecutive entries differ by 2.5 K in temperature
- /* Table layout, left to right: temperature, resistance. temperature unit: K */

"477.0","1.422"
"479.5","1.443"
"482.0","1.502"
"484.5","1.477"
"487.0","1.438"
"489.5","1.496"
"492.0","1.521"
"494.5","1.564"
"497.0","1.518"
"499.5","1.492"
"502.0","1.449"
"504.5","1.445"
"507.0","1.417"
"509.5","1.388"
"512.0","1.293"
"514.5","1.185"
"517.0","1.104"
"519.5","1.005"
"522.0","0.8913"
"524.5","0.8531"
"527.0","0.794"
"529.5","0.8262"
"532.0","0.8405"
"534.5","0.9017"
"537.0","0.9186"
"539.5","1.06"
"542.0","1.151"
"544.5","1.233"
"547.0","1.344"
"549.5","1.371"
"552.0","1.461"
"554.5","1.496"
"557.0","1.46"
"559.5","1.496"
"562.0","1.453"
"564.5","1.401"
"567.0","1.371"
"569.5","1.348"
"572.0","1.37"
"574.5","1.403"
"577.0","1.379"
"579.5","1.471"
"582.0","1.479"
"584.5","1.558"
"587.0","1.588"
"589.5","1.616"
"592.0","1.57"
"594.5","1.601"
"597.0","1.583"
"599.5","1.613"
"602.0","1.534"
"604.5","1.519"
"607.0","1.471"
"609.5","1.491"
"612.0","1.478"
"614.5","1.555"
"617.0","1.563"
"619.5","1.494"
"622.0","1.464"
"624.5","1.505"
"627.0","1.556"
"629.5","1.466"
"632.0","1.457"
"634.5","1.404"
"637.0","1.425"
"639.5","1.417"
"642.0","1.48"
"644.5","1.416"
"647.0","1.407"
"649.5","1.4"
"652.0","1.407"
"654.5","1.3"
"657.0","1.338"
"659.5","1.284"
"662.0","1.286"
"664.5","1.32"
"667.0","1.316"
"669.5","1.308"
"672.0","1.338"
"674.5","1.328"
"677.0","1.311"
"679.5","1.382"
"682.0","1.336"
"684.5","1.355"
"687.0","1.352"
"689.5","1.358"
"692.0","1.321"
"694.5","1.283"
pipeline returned 1.28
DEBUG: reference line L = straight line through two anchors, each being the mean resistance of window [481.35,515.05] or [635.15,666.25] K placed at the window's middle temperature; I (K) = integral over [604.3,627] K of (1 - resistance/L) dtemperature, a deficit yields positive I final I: -1.9 K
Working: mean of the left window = 1.45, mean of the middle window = 1.51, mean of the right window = 1.37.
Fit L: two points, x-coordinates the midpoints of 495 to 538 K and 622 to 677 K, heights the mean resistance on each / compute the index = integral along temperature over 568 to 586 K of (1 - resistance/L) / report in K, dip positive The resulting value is -2.5 K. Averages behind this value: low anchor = 1.15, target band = 1.43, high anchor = 1.39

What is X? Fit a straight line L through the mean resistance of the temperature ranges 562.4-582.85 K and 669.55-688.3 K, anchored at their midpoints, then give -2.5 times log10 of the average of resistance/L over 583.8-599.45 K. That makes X -0.14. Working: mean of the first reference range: 1.4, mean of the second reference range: 1.34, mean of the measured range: 1.59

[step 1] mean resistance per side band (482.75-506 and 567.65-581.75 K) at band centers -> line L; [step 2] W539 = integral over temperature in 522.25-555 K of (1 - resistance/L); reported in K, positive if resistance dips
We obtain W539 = 8.12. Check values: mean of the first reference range 1.49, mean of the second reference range 1.4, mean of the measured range 1.08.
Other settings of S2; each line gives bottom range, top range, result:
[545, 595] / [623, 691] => 0.95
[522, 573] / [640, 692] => 1.13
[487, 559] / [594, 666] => 1.18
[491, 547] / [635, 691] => 1.15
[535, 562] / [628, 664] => 1.07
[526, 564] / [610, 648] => 1.23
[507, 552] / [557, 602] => 1.37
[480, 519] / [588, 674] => 1.03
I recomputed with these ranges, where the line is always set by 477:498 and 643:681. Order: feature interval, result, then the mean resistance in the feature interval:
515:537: 8.2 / 0.913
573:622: -4.4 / 1.52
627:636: -0.6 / 1.46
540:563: 1.0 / 1.37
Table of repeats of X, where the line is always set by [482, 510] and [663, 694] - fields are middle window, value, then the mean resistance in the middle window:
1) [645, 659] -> -0.011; 1.37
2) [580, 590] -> -0.105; 1.55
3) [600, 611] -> -0.090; 1.51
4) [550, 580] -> 0.000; 1.42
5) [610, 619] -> -0.106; 1.53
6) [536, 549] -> 0.236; 1.16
